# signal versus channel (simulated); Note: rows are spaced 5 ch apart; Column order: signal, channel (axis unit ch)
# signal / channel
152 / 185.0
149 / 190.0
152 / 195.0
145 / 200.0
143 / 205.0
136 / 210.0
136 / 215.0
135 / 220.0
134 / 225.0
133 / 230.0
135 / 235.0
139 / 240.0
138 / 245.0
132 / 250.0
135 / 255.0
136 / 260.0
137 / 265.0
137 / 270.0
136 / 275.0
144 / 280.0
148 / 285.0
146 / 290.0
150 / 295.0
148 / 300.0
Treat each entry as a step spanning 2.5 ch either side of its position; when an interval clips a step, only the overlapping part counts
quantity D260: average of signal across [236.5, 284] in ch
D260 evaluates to 137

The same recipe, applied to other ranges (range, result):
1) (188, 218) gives 143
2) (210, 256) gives 135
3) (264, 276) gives 137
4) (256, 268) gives 136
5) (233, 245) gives 137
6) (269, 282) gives 139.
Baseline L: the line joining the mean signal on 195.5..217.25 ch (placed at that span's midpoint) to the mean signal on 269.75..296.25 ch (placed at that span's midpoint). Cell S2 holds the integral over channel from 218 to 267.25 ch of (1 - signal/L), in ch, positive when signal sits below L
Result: 2.41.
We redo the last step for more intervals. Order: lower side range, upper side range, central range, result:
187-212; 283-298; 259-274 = 1.08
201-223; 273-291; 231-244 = 0.31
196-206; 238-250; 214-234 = 0.93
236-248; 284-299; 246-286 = 1.40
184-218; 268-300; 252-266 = 0.81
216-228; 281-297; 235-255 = 0.44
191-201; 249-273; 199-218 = 0.92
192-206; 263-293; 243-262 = 1.09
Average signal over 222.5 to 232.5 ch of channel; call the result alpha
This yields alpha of 134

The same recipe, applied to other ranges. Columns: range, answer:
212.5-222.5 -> 136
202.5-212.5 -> 140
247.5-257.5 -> 134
